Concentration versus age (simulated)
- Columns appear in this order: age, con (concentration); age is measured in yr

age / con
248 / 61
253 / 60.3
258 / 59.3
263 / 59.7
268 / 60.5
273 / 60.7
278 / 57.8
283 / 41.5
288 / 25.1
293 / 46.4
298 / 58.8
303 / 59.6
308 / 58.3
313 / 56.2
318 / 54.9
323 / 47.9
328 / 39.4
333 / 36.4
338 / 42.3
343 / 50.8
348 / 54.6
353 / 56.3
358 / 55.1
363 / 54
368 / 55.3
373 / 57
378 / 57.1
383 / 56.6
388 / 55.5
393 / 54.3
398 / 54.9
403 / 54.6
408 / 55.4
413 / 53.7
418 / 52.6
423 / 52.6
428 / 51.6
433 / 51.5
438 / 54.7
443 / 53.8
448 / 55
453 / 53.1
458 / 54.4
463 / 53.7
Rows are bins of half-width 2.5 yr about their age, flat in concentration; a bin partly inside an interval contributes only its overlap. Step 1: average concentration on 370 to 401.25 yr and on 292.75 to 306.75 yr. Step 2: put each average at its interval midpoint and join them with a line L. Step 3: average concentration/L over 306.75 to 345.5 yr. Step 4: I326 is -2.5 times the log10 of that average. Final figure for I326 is 0.18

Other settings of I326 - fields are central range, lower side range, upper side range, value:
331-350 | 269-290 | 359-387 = 0.16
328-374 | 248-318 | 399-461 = 0.07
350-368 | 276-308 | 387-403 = -0.05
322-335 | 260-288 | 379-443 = 0.30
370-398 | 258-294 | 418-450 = -0.07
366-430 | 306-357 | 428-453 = -0.06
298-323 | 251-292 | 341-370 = -0.06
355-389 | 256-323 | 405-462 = -0.05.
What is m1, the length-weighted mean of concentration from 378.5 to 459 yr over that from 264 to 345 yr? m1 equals 1.08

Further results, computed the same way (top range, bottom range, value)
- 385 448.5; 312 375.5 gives 1.06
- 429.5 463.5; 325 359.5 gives 1.13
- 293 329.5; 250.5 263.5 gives 0.89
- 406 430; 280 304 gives 1.16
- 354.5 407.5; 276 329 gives 1.11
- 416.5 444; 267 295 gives 1.10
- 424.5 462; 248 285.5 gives 0.93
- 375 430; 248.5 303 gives 1.02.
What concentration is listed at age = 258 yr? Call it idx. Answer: 59.3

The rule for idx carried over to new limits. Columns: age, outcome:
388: 55.5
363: 54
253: 60.3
